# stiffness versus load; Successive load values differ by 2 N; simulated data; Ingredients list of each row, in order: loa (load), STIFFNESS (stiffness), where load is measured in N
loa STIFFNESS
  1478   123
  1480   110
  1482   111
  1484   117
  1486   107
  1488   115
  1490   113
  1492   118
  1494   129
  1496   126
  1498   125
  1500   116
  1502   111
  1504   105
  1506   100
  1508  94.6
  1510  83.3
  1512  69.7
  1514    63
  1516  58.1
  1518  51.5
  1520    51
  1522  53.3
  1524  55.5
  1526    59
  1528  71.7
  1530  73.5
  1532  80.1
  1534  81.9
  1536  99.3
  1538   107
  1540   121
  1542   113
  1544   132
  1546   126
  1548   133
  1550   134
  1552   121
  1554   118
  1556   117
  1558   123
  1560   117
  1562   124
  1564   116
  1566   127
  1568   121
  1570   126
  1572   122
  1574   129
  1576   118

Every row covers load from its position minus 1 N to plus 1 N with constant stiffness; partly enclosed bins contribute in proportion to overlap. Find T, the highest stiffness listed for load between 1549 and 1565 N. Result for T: 134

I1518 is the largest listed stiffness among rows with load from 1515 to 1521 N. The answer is 58.1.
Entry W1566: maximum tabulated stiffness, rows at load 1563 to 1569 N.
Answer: 127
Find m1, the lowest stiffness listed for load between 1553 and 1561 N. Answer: 117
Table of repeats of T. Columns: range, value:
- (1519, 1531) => 73.5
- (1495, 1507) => 126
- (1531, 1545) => 132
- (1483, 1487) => 117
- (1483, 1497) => 129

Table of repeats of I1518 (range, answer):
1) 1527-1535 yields 81.9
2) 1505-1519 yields 100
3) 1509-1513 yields 83.3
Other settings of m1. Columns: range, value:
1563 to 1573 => 116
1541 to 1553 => 113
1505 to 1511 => 83.3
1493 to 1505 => 105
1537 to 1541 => 107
